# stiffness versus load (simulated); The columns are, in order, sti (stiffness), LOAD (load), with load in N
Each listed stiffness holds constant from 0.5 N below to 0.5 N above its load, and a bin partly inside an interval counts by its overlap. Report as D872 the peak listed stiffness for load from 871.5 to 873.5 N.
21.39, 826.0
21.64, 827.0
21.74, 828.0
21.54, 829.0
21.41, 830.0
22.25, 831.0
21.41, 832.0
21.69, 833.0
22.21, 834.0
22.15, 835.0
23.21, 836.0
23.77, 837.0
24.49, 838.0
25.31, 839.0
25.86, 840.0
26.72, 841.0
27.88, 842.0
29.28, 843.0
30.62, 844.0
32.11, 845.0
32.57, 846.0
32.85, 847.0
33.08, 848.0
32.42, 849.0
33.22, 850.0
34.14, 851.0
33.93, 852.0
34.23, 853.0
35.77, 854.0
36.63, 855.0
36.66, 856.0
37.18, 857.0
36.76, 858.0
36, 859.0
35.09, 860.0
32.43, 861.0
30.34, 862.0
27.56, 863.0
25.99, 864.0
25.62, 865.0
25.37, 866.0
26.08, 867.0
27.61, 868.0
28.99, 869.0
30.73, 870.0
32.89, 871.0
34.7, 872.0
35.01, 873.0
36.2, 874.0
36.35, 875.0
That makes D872 35.01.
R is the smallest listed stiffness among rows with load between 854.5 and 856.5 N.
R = 36.63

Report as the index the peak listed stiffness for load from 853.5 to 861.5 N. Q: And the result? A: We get 37.18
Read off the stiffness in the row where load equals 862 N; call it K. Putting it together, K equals 30.34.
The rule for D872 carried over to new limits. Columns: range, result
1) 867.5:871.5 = 32.89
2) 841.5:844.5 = 30.62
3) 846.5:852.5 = 34.14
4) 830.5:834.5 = 22.25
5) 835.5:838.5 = 24.49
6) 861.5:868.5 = 30.34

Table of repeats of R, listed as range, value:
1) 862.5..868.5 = 25.37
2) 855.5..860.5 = 35.09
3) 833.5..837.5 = 22.15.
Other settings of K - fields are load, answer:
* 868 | 27.61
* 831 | 22.25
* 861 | 32.43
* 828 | 21.74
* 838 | 24.49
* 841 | 26.72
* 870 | 30.73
